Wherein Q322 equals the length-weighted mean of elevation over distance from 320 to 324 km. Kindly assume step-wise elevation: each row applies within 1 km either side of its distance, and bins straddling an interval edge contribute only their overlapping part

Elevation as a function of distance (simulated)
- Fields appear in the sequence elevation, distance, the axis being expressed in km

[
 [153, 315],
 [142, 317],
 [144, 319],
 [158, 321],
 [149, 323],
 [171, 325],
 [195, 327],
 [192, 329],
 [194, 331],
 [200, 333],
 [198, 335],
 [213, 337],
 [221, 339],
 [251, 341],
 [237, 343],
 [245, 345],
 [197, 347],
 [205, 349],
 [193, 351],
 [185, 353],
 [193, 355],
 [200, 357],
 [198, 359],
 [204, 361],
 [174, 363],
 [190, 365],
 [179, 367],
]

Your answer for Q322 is 154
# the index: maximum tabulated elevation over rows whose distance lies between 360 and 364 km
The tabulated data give 204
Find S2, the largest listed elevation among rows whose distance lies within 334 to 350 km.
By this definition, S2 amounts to 251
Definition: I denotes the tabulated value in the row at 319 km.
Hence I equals 144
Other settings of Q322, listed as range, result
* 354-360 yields 197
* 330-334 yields 197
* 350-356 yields 190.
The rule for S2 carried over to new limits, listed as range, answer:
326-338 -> 213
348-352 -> 205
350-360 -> 200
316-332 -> 195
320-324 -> 158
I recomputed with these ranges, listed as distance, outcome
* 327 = 195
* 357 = 200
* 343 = 237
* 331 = 194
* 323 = 149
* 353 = 185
